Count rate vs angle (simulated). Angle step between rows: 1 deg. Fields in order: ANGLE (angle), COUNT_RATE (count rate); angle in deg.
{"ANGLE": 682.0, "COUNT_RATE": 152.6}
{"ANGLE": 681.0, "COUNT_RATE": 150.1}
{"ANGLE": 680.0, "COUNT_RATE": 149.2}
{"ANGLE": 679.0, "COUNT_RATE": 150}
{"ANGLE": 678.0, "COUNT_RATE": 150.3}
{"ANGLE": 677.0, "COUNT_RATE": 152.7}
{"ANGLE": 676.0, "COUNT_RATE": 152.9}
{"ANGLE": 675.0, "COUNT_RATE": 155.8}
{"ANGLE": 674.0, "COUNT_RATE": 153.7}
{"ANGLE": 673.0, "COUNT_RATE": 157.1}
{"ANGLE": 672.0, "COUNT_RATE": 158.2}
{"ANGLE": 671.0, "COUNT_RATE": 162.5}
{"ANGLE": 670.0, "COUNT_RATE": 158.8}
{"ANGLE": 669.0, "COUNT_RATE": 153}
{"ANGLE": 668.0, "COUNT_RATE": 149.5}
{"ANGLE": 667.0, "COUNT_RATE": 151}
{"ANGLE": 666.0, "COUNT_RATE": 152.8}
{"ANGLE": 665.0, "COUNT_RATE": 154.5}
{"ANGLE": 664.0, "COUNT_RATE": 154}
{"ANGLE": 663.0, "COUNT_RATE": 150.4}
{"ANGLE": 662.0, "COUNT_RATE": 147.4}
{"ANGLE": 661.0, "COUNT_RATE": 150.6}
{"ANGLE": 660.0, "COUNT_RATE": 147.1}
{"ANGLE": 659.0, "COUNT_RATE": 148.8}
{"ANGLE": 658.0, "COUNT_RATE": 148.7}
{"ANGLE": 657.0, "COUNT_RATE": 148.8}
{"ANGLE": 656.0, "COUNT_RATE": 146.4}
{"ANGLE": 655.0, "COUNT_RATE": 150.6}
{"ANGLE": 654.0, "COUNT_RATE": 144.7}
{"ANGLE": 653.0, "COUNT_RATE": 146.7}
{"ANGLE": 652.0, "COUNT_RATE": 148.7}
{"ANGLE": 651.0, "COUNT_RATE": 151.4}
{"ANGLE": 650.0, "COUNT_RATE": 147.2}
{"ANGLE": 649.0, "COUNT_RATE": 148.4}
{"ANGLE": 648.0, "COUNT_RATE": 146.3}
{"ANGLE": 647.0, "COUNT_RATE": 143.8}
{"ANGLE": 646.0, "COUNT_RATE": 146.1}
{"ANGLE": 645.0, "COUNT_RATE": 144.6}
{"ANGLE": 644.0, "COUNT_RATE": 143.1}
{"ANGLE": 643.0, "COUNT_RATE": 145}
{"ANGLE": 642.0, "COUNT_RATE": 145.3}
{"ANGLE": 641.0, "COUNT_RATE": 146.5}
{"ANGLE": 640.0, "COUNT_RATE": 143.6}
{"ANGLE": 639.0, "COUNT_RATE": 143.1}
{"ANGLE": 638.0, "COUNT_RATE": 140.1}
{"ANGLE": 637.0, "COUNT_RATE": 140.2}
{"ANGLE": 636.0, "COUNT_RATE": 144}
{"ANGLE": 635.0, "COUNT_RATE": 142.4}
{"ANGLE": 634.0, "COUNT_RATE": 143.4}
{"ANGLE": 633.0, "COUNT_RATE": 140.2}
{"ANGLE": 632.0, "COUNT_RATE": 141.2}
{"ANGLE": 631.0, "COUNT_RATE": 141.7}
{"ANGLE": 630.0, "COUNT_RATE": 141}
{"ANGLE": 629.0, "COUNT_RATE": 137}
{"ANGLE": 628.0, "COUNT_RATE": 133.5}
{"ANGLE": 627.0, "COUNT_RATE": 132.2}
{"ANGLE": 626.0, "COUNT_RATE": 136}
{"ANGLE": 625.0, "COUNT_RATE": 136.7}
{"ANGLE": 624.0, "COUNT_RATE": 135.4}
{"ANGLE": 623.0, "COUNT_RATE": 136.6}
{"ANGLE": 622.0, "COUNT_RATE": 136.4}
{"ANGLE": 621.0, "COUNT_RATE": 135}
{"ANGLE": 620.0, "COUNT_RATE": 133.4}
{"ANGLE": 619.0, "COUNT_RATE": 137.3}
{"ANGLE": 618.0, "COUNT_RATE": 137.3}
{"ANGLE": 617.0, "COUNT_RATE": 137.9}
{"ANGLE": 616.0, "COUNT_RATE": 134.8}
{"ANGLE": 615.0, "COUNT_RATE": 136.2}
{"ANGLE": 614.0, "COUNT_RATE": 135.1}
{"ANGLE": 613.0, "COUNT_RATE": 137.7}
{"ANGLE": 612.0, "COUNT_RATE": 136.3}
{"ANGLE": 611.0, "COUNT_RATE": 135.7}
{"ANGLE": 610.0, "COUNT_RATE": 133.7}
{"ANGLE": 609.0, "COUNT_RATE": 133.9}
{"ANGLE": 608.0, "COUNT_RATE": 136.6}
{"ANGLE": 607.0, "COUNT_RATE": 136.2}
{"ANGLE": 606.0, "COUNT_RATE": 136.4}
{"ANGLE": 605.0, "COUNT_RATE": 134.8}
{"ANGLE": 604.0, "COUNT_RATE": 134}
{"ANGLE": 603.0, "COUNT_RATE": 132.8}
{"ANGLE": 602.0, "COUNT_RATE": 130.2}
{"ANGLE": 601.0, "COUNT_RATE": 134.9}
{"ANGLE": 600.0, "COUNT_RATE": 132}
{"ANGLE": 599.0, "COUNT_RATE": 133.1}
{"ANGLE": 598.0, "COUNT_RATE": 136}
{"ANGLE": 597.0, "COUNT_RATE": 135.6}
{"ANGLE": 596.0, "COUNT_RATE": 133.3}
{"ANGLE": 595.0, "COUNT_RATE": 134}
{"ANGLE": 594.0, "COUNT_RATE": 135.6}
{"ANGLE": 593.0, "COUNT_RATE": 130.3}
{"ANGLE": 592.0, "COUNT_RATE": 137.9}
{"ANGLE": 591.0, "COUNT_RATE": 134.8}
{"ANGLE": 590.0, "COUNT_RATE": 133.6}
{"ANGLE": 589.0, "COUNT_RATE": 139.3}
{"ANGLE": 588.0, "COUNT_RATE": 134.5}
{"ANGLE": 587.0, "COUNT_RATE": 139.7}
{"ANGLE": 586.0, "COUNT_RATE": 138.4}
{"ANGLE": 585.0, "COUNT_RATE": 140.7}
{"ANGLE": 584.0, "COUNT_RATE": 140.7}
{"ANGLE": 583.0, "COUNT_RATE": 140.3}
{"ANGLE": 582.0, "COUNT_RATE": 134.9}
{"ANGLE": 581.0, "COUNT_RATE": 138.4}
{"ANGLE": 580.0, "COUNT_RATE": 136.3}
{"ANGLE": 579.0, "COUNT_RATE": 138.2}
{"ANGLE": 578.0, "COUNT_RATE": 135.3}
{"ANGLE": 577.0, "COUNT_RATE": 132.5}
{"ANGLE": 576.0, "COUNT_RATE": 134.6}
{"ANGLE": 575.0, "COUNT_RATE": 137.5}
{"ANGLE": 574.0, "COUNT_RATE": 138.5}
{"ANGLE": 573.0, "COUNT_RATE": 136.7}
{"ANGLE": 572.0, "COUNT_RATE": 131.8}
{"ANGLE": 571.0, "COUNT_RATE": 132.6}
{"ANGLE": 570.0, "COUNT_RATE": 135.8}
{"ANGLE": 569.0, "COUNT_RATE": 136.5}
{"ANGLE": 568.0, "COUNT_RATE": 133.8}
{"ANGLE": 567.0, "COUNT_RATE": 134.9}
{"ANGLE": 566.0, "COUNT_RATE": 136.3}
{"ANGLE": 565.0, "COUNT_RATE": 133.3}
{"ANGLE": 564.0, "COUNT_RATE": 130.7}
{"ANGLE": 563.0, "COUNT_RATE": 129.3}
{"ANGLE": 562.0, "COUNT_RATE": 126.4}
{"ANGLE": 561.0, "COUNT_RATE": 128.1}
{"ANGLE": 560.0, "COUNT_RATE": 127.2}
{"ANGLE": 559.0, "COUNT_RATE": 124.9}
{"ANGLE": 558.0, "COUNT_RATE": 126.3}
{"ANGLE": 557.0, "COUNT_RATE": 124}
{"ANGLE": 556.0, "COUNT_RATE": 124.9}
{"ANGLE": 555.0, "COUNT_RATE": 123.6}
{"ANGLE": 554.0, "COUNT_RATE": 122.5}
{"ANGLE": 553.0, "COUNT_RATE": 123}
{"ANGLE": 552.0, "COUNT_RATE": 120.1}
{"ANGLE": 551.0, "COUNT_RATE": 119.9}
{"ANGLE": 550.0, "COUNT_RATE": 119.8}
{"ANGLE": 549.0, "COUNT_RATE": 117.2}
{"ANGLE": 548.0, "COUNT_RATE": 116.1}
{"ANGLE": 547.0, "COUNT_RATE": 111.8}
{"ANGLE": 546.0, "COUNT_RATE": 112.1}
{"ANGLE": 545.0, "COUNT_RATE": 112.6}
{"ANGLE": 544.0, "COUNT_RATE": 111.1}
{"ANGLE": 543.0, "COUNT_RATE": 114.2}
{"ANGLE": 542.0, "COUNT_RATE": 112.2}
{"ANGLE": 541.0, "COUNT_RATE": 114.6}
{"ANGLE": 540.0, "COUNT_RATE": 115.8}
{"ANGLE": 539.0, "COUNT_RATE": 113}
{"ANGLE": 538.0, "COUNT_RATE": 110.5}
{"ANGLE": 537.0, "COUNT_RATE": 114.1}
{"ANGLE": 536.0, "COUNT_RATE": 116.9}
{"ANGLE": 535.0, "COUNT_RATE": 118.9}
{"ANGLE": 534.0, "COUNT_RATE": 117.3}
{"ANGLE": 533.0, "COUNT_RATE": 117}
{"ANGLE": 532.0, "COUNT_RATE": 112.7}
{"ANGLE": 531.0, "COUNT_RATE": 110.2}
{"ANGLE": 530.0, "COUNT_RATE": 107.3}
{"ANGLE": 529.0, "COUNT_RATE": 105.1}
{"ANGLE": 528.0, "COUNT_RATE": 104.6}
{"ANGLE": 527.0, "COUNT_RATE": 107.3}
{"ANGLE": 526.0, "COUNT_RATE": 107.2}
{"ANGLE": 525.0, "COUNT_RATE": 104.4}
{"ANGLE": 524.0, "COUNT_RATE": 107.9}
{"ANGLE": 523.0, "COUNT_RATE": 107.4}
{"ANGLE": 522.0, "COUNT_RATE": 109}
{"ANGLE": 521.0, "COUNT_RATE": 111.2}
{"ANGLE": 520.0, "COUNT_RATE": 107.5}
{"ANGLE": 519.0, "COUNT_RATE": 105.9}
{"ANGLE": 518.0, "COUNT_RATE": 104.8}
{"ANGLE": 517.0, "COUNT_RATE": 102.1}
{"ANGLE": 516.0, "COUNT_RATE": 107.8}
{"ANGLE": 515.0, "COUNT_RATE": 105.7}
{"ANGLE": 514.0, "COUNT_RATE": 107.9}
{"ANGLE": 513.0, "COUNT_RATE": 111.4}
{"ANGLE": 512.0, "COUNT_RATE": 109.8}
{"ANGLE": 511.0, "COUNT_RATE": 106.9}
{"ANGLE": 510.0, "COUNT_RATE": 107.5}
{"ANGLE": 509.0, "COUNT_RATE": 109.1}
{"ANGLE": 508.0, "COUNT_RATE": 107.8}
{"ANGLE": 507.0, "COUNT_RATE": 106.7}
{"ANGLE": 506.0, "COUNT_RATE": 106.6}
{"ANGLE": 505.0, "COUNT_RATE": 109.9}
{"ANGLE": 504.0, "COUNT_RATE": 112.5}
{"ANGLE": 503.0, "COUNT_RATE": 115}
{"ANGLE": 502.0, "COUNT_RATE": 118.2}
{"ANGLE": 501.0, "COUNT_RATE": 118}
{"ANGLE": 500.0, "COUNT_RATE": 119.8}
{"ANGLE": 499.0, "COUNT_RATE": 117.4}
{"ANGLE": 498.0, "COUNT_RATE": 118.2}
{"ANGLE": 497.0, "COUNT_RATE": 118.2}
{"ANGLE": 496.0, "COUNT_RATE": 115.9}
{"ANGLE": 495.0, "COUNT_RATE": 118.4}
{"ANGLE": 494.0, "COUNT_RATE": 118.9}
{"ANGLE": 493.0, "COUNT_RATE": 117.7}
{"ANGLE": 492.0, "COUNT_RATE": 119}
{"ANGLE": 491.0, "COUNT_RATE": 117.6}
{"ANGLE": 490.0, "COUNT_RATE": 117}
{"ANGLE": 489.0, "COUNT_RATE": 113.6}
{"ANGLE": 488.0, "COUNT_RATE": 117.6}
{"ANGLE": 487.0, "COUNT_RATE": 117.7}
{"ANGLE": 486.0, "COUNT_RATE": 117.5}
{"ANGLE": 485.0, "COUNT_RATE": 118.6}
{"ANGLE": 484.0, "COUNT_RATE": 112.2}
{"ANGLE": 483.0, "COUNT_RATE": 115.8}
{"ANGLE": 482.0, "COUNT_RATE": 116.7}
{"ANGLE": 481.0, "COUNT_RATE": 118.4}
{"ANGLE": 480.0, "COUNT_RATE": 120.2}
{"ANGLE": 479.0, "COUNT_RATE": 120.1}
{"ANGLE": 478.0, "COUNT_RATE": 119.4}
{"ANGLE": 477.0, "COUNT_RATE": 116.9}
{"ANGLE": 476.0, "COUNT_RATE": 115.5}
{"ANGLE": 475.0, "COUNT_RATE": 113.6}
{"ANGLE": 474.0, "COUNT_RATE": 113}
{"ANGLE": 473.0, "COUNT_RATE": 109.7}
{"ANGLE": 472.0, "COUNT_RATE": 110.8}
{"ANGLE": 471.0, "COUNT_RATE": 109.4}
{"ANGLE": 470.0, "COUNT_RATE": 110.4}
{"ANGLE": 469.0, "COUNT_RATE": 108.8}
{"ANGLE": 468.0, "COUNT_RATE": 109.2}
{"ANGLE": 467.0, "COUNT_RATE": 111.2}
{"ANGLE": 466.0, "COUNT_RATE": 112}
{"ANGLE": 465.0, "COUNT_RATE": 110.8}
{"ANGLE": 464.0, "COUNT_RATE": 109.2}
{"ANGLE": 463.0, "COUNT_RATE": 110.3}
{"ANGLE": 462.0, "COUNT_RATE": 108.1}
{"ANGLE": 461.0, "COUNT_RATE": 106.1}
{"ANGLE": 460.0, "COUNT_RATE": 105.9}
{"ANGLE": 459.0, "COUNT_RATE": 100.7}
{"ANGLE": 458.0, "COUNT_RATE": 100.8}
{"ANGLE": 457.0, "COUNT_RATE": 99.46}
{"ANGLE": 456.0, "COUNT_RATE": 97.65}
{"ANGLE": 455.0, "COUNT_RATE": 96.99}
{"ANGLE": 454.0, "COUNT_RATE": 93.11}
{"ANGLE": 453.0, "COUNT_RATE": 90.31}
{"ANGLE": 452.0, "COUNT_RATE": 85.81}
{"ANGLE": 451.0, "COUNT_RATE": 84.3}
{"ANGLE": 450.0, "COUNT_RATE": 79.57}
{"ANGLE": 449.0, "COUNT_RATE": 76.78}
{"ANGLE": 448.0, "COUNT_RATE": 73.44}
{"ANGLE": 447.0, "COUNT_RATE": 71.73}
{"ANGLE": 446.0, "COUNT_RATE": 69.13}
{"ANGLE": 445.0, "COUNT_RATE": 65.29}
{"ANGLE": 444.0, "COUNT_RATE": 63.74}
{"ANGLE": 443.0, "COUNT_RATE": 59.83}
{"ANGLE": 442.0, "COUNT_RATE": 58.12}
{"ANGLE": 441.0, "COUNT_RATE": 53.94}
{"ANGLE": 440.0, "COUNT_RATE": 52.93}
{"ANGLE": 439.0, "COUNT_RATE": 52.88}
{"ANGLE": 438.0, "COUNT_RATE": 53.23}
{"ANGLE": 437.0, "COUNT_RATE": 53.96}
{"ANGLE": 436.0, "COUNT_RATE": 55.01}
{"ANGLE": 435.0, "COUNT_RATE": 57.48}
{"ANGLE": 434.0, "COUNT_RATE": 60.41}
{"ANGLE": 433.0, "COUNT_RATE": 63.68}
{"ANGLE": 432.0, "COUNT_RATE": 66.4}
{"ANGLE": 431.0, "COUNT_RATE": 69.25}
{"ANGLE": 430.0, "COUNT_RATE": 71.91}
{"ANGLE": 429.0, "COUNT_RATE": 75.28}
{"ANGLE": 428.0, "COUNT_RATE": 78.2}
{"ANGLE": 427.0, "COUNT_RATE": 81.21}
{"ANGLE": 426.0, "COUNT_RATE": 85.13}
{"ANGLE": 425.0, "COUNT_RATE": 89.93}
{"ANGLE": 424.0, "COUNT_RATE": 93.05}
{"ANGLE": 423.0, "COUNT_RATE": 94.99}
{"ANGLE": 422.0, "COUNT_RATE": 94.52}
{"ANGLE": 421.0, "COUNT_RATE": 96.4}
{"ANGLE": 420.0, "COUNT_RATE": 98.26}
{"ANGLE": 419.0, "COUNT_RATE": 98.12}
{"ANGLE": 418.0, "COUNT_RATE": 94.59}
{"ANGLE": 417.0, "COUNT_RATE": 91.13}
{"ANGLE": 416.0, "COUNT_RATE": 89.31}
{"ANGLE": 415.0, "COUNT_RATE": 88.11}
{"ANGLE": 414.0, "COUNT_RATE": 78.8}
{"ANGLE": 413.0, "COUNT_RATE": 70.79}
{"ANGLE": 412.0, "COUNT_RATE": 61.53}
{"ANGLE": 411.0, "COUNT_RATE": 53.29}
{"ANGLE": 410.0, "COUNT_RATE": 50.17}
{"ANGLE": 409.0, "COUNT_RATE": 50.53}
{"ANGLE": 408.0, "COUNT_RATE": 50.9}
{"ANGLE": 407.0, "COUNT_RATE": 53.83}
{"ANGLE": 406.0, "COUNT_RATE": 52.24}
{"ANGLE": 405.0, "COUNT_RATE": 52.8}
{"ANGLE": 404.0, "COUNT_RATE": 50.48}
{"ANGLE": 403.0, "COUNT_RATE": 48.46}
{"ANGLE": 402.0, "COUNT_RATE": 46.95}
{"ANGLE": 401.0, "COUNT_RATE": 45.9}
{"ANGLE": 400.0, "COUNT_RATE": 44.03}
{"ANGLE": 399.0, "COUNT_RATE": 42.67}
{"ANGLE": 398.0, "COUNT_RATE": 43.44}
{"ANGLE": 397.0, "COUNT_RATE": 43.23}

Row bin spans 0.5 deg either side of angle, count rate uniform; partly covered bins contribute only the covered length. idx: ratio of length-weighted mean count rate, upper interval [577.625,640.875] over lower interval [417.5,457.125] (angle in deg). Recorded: 1.80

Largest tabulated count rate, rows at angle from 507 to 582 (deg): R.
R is 138.5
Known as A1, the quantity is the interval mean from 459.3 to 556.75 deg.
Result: 113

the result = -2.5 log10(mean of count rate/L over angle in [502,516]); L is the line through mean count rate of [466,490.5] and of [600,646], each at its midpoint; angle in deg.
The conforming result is 0.10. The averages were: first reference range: 115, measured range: 109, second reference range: 138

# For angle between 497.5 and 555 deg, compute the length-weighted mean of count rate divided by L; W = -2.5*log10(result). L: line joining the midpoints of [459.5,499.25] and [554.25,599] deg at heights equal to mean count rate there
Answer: 0.11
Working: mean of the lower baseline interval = 114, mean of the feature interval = 112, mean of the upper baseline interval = 134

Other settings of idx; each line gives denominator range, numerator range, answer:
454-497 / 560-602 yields 1.20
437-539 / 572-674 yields 1.35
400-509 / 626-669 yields 1.59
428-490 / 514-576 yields 1.28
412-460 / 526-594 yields 1.60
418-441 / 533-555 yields 1.56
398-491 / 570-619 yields 1.58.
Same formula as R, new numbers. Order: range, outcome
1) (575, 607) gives 140.7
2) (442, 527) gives 120.2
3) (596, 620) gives 137.9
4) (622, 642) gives 146.5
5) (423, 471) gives 112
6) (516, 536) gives 118.9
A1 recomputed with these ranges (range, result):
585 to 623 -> 135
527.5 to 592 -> 126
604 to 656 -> 140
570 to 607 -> 136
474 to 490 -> 117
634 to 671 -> 148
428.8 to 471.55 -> 83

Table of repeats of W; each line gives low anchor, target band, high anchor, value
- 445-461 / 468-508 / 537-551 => -0.17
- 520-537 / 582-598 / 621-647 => -0.07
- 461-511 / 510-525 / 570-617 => 0.12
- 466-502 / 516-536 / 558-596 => 0.14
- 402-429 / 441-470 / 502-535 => -0.03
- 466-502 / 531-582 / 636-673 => 0.04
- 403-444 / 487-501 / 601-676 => -0.25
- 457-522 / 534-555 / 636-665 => 0.07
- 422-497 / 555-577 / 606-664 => -0.07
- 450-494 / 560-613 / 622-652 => -0.02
